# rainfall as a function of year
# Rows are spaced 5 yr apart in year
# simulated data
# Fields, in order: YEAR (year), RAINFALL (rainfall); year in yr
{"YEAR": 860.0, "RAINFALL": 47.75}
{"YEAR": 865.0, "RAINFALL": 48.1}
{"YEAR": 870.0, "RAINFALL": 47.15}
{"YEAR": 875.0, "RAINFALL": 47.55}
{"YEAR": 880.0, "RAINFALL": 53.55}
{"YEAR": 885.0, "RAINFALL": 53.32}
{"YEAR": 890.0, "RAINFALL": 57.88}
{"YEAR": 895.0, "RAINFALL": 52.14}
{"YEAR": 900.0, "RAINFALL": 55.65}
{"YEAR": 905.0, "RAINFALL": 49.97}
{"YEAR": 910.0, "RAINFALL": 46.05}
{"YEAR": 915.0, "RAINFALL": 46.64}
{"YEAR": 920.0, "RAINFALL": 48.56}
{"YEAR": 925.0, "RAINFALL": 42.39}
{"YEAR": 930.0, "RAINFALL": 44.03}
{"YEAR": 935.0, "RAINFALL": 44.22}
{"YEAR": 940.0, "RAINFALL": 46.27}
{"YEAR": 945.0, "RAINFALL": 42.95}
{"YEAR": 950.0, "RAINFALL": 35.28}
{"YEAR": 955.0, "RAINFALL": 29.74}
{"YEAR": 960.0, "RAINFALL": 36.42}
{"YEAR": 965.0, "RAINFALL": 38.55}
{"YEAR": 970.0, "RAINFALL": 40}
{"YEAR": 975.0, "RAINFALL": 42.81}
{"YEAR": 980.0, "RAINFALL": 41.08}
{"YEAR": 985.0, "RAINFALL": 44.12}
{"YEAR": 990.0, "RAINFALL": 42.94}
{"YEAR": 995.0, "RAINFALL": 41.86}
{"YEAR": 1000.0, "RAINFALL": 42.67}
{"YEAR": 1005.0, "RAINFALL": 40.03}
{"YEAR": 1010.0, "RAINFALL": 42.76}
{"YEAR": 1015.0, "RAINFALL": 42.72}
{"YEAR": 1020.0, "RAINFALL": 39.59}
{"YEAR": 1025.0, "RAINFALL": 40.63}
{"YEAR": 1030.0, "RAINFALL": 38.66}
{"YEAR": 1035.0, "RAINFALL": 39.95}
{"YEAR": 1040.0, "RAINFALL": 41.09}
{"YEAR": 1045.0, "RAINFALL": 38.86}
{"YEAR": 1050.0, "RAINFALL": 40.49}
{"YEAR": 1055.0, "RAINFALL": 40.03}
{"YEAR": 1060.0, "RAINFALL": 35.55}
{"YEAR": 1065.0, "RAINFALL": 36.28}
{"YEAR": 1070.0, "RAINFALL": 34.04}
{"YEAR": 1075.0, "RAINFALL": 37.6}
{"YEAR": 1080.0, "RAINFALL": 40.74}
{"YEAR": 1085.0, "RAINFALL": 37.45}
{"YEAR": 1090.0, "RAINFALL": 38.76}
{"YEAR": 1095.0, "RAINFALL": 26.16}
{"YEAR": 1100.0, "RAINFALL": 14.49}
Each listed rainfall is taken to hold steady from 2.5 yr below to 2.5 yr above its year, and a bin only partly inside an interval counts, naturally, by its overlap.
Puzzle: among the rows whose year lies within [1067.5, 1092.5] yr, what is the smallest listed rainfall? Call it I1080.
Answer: 34.04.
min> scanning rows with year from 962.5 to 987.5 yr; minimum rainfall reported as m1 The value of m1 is 38.55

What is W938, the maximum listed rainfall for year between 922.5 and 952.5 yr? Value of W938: 46.27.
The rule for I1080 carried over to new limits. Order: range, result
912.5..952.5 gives 35.28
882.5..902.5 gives 52.14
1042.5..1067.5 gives 35.55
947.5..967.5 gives 29.74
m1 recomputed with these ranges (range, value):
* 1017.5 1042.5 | 38.66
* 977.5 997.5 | 41.08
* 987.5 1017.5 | 40.03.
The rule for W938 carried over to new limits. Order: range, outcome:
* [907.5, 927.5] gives 48.56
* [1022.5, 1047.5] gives 41.09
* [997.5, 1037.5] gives 42.76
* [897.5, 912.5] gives 55.65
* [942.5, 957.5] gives 42.95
